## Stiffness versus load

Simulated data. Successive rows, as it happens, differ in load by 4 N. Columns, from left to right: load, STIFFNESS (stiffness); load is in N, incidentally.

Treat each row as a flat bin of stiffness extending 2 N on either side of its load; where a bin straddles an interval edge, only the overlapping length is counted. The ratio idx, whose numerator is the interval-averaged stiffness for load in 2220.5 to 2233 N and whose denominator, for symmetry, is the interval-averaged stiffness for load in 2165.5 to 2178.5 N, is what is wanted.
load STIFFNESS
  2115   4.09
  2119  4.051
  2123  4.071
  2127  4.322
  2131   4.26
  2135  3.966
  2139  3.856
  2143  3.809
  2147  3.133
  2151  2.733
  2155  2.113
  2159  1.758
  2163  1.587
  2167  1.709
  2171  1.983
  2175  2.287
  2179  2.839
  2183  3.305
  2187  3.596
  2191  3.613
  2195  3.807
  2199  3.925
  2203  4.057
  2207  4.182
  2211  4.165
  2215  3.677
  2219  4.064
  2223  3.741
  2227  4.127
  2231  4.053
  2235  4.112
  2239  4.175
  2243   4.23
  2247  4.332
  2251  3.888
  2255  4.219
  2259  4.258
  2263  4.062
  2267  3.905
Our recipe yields 1.89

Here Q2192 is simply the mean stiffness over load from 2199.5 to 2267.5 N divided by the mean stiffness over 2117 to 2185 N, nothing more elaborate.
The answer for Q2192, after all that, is 1.34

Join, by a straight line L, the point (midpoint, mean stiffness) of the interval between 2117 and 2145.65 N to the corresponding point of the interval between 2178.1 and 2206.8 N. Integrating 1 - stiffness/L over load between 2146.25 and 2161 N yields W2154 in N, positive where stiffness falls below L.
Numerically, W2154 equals 5.76 N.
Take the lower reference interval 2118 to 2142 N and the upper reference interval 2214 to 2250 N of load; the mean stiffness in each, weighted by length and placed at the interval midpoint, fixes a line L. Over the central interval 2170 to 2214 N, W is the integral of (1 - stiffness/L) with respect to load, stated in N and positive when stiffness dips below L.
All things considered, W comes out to 6.5 N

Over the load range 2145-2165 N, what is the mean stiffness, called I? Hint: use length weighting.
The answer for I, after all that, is 2.26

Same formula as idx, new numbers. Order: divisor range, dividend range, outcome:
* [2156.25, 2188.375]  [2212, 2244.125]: 1.71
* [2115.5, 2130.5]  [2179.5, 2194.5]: 0.84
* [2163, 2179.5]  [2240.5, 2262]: 2.02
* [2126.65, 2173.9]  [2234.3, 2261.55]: 1.45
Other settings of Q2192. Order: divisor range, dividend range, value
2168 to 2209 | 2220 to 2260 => 1.24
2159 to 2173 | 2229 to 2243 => 2.35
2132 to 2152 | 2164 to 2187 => 0.70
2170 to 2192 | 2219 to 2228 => 1.34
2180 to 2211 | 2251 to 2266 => 1.09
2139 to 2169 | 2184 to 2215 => 1.55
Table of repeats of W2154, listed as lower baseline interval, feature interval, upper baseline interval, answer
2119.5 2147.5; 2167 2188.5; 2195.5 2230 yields 7.0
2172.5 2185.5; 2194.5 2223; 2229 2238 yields -3.9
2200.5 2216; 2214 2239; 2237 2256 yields 0.7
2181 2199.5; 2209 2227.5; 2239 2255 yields -0.2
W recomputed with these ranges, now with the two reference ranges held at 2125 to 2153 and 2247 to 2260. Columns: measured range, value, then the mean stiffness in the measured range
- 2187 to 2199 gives 0.60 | 3.73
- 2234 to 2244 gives -0.20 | 4.17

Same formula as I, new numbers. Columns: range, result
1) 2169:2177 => 2.13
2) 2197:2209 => 4.05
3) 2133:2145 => 3.88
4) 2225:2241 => 4.12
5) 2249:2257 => 4.05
